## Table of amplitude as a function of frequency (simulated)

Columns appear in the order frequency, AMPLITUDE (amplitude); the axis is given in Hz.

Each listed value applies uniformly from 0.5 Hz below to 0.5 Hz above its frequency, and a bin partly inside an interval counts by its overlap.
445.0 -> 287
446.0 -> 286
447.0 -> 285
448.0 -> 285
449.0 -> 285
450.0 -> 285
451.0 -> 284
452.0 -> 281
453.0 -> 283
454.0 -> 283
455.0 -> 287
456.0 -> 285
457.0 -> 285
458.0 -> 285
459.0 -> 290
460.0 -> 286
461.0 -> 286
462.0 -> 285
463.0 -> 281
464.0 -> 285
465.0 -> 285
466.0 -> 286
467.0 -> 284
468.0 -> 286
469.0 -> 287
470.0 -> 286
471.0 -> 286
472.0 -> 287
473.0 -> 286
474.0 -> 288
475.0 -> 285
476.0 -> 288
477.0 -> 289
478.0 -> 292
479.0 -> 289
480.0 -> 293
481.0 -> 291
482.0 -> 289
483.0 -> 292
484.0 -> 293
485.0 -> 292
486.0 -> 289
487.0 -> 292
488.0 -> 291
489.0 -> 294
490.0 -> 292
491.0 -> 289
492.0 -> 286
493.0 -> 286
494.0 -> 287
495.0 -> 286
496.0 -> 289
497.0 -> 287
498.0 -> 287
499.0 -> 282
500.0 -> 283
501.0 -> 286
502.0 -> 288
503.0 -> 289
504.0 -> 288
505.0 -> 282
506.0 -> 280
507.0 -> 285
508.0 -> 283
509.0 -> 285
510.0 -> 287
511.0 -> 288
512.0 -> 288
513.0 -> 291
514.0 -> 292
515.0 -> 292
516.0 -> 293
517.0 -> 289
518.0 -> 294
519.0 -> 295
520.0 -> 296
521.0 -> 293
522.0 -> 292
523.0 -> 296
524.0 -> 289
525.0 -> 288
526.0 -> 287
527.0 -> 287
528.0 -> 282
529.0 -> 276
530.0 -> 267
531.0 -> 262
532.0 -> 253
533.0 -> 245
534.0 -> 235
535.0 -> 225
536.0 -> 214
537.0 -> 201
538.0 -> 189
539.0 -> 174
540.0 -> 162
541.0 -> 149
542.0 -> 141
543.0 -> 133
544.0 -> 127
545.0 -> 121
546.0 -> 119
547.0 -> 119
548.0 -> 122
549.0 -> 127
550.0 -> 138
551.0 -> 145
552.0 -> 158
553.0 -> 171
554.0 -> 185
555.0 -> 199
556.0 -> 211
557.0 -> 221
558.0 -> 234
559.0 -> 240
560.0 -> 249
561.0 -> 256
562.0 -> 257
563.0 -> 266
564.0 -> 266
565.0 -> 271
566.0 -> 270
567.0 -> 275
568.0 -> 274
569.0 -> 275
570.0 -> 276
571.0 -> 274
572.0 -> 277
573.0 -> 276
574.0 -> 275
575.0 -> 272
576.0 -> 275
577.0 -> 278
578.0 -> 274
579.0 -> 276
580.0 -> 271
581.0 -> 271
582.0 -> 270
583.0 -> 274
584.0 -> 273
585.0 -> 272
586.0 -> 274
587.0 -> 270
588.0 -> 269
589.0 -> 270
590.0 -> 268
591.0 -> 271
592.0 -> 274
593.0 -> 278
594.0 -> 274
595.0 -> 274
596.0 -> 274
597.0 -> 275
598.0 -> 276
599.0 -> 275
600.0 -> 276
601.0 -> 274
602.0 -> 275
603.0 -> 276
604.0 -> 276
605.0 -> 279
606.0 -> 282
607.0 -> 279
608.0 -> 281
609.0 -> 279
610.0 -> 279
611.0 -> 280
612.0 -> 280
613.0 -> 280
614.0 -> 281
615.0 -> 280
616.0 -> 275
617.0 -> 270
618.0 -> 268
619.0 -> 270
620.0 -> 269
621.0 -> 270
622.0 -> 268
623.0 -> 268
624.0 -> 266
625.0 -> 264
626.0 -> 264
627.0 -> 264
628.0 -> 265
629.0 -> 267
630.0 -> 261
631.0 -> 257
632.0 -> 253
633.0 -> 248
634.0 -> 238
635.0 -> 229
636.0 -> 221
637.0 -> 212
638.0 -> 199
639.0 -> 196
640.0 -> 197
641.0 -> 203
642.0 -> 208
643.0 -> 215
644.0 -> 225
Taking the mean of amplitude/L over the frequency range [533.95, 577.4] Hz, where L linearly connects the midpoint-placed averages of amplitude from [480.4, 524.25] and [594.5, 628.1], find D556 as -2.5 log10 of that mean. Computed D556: 0.31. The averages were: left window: 289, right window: 274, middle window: 211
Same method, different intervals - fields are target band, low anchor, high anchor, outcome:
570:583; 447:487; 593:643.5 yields -0.03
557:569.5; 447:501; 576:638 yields 0.06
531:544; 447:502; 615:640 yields 0.37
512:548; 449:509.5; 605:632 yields 0.19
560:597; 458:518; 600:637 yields 0.01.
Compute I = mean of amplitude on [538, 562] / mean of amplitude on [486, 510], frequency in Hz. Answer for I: 0.60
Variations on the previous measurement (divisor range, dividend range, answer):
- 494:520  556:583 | 0.92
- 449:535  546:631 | 0.90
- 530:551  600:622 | 1.58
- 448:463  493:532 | 1.00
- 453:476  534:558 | 0.58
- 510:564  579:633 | 1.19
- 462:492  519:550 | 0.75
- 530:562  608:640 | 1.38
